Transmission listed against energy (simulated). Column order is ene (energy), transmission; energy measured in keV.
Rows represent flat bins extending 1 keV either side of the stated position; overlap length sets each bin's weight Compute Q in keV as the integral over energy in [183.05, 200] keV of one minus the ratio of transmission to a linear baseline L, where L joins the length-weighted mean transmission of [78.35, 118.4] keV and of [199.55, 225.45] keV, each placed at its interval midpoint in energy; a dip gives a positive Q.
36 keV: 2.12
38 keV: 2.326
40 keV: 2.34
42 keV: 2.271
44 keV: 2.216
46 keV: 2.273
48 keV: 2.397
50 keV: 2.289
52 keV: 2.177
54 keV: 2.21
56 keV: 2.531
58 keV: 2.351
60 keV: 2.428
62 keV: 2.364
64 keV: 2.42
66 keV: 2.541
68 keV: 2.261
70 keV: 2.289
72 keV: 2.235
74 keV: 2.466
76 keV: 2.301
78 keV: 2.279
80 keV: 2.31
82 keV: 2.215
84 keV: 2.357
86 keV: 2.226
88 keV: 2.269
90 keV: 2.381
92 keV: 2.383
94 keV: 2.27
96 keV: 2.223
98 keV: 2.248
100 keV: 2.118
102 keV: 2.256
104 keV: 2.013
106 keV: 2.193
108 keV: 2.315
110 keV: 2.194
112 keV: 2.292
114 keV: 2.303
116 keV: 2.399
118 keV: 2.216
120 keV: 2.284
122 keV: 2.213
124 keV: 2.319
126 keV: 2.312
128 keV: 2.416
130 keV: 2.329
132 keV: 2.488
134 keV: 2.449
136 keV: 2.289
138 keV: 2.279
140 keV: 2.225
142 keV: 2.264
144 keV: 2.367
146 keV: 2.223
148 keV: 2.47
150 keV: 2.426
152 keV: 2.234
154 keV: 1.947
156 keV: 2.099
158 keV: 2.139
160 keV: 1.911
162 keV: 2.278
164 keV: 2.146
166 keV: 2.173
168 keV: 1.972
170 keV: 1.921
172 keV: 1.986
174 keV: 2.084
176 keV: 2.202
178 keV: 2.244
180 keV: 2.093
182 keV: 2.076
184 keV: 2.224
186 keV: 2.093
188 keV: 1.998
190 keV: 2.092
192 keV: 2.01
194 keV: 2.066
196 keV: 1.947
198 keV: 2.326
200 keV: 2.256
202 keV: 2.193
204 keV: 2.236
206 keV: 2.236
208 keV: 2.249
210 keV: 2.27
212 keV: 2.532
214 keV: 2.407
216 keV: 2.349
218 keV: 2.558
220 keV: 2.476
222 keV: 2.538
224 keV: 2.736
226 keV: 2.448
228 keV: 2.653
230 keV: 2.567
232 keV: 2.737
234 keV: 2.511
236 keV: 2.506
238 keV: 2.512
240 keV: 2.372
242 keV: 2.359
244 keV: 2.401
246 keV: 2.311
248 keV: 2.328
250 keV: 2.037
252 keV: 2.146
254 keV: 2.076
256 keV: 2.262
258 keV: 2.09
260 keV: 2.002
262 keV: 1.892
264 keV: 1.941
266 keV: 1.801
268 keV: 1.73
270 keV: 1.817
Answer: 1.89 keV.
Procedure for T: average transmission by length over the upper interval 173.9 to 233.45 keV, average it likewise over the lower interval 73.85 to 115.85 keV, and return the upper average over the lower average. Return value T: 1.0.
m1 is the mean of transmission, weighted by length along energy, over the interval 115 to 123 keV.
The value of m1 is 2.28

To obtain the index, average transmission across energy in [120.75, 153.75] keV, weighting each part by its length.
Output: 2.32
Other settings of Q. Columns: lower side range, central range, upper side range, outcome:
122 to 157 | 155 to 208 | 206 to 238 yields 6.2 keV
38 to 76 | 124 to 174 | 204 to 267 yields 2.4 keV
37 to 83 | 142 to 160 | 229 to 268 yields 0.5 keV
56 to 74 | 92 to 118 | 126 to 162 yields 0.9 keV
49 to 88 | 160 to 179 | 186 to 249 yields 2.0 keV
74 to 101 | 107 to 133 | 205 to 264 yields -0.2 keV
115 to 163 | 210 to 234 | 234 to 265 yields -3.2 keV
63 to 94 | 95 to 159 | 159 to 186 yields -1.7 keV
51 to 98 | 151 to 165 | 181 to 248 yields 1.4 keV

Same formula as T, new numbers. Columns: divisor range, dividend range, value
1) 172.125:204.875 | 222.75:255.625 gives 1.13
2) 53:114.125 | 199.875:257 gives 1.04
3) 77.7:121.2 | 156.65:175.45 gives 0.92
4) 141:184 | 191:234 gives 1.10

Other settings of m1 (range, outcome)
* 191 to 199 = 2.09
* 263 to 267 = 1.87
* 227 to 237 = 2.59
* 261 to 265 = 1.92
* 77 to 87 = 2.28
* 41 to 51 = 2.29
